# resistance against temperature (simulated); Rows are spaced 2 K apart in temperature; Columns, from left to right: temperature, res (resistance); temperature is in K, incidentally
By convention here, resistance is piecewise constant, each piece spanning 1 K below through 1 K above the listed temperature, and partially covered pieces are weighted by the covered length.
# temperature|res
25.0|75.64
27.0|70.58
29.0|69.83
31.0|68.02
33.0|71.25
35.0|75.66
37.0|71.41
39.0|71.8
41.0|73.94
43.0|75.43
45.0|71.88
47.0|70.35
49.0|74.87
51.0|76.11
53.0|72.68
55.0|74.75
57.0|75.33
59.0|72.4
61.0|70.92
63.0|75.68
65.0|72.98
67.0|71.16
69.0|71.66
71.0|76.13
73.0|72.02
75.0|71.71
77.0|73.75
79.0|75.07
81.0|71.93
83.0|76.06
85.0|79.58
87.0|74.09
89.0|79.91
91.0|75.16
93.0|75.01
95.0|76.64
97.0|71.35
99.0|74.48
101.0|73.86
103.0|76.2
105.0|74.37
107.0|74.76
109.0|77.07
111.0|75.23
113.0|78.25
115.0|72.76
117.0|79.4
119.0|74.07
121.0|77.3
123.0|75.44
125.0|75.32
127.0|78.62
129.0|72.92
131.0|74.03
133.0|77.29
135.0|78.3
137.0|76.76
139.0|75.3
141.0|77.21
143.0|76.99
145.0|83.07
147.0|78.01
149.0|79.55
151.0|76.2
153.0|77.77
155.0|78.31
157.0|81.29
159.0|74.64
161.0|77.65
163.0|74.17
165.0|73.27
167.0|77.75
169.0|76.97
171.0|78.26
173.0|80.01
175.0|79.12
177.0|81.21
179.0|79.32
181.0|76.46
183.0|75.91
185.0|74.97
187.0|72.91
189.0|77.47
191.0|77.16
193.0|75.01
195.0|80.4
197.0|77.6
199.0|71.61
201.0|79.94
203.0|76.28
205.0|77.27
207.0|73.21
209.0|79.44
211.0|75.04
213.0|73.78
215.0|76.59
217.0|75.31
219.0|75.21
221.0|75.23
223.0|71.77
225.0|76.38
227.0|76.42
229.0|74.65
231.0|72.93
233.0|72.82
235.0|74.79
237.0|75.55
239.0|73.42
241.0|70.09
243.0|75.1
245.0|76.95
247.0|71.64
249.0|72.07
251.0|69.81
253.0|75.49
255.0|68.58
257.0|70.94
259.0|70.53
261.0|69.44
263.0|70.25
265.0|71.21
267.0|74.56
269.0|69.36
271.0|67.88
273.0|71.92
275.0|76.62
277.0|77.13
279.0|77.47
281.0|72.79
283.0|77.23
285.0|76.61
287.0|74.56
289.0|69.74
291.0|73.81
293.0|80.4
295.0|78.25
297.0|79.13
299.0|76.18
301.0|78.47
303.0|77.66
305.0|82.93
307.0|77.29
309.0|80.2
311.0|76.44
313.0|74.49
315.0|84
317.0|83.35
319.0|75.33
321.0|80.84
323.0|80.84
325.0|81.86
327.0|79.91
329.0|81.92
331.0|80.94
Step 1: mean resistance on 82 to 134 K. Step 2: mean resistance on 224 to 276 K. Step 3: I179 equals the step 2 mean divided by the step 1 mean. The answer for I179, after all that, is 1.0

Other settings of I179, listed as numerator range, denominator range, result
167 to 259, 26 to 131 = 1.02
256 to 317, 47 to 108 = 1.01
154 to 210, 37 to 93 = 1.04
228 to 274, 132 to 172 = 0.93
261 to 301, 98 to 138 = 0.98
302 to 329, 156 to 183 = 1.03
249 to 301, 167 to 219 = 0.96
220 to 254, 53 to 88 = 1.00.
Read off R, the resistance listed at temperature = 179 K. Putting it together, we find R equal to 79.32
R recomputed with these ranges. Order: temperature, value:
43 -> 75.43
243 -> 75.1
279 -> 77.47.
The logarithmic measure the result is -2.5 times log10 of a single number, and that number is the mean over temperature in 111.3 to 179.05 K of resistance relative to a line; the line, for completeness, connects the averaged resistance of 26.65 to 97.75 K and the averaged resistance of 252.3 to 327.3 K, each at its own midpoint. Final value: -0.040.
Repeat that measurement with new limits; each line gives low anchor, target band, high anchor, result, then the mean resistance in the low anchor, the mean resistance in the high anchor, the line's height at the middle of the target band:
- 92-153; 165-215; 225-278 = -0.04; 76.2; 72.8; 74.4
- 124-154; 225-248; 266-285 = 0.01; 77.2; 74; 74.9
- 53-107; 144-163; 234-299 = -0.06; 74.3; 73.6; 74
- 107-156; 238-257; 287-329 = 0.08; 76.8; 78.5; 78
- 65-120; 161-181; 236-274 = -0.06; 74.8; 71.8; 73.4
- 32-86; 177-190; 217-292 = -0.05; 73.6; 73.3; 73.4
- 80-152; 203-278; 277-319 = 0.05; 76.2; 77.5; 77.1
